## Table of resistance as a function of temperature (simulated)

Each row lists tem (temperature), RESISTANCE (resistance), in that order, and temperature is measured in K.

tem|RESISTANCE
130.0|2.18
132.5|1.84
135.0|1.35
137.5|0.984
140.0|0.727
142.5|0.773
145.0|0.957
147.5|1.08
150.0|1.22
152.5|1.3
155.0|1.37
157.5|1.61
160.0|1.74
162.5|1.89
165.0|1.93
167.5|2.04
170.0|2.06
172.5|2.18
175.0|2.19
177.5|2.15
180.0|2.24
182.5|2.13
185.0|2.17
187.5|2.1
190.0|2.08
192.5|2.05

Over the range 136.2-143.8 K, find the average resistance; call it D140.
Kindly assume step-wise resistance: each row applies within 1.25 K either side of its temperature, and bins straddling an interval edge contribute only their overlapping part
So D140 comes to 0.832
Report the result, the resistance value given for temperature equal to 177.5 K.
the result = 2.15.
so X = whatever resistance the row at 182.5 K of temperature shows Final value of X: 2.13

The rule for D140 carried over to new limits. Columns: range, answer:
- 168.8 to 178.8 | 2.15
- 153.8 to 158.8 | 1.49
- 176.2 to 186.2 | 2.17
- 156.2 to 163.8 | 1.75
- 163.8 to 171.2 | 2.01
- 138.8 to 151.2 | 0.951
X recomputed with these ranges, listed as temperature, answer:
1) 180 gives 2.24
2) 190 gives 2.08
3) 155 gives 1.37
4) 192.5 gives 2.05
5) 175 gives 2.19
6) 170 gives 2.06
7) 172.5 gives 2.18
